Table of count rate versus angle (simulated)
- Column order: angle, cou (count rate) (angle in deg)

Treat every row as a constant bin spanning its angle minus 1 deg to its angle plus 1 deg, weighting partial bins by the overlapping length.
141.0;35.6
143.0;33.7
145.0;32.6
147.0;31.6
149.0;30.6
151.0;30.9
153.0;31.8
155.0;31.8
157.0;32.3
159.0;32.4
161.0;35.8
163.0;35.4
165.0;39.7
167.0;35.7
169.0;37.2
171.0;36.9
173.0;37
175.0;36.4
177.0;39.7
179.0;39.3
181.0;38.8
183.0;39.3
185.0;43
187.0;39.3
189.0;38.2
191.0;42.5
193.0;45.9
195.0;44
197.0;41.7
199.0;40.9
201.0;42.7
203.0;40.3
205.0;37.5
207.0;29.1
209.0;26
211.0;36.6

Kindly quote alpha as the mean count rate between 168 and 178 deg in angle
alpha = 37.4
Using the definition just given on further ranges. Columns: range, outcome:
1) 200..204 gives 41.5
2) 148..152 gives 30.8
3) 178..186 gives 40.1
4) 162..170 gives 37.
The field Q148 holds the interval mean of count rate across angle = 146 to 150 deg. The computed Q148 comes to 31.1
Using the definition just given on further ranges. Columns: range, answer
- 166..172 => 36.6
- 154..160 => 32.2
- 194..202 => 42.3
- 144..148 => 32.1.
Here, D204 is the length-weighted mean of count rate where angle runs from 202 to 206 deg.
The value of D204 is 38.9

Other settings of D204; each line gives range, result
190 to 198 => 43.5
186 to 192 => 40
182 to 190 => 40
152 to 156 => 31.8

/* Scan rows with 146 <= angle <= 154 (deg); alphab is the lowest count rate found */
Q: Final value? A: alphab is 30.6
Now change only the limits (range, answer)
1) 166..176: 35.7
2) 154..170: 31.8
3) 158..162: 32.4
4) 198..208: 29.1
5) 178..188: 38.8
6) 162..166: 35.4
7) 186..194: 38.2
